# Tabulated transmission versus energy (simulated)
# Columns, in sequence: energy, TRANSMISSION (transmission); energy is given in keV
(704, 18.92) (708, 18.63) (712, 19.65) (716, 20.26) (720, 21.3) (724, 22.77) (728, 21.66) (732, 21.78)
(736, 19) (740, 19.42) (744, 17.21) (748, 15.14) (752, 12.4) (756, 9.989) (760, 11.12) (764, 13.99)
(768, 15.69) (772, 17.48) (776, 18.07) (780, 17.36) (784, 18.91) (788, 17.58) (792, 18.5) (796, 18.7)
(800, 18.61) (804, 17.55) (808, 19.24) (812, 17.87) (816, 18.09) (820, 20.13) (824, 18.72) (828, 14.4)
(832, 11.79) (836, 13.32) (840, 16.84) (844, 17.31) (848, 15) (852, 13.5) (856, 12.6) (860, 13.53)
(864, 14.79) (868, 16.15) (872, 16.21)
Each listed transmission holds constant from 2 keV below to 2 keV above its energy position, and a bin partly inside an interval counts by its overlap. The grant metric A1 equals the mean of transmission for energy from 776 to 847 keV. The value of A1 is 17.3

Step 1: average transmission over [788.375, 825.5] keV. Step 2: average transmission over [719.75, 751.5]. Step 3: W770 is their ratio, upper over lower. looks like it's 1.0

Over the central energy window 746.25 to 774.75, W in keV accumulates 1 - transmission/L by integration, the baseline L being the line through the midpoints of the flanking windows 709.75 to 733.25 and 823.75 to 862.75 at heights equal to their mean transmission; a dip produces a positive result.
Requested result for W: 7.8 keV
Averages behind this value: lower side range 21.2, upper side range 14.5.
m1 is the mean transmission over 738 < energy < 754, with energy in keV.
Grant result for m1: 16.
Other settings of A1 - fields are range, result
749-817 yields 16.5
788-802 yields 18.5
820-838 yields 15.2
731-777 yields 15.8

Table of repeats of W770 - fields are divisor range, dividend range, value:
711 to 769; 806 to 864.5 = 0.91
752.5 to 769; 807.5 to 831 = 1.42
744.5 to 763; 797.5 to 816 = 1.44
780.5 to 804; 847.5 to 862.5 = 0.74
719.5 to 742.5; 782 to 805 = 0.88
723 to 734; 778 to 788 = 0.82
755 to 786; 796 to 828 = 1.18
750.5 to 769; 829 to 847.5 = 1.19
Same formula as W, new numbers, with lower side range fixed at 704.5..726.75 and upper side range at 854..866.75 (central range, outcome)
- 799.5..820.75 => -3.17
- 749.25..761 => 4.55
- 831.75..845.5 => -0.32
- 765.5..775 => 0.70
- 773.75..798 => -1.37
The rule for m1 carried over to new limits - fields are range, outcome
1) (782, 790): 18.2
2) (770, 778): 17.8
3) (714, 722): 20.8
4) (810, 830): 17.8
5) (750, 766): 11.9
